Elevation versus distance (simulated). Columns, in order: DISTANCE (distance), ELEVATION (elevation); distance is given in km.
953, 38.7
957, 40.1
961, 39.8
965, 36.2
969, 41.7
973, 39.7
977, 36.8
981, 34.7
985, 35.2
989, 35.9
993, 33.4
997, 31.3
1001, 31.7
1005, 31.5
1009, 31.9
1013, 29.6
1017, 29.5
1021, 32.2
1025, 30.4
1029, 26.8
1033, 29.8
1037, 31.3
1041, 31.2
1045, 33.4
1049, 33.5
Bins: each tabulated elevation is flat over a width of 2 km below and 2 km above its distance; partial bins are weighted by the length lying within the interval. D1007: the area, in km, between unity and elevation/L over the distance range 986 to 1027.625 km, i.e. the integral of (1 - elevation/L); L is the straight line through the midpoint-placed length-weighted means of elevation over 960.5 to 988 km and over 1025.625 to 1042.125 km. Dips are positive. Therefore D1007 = 1.92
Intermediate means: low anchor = 37.5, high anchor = 29.8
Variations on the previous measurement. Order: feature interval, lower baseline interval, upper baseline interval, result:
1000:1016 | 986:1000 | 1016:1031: 0.3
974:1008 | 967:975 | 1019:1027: 2.9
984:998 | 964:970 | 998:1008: 0.0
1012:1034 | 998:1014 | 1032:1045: 1.1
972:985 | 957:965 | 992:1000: -0.4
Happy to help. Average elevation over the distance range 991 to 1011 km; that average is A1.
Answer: 32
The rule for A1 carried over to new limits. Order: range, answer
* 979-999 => 34.1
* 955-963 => 40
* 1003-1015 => 31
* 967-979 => 39.4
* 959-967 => 38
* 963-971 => 39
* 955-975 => 39.5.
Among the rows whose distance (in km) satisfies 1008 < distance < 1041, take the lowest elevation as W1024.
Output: 26.8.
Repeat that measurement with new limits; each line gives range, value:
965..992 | 34.7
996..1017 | 29.5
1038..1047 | 31.2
